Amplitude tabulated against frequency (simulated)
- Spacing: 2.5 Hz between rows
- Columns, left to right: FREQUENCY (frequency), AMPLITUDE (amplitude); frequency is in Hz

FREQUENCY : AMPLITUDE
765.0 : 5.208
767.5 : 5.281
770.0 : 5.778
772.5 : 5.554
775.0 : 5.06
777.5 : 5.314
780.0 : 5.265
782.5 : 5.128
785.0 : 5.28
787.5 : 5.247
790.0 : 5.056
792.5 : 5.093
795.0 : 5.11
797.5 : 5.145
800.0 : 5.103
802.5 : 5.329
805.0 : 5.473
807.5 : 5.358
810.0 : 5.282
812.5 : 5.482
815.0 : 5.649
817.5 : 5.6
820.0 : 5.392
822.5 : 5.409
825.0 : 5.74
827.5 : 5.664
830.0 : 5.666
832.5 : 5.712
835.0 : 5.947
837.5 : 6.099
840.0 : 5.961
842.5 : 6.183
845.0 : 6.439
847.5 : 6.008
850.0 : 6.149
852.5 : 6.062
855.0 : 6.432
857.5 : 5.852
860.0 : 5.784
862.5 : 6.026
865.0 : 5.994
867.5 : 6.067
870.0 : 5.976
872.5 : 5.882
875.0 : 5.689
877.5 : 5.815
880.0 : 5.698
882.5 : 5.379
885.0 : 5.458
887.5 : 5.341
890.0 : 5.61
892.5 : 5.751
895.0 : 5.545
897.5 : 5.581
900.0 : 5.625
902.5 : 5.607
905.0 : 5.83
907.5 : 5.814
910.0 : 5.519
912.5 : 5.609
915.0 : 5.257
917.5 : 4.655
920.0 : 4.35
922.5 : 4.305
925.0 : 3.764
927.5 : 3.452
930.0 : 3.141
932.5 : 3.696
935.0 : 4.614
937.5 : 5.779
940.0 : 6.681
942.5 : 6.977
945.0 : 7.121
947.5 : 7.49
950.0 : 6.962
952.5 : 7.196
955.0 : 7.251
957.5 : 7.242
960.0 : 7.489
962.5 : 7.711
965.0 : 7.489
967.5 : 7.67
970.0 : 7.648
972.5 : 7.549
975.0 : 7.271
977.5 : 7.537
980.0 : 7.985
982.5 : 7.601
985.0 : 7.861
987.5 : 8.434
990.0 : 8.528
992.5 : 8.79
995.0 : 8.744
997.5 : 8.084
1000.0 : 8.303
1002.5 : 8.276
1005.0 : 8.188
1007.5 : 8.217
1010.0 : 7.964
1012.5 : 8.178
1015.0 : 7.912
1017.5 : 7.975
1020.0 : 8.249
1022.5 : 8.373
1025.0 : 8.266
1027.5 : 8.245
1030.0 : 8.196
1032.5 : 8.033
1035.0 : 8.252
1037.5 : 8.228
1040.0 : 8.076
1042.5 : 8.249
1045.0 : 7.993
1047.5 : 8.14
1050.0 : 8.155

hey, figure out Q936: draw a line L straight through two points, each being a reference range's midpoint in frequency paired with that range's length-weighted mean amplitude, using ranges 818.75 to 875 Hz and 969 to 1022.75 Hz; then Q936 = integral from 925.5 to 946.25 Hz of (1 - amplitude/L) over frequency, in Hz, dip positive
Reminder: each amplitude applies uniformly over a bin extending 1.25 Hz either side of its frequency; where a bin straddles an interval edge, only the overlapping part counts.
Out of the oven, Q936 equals 6.0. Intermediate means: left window 5.92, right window 8.07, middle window 5.13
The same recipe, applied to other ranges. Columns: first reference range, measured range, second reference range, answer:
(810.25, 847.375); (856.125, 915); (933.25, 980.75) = 6.0 Hz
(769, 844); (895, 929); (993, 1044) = 8.9 Hz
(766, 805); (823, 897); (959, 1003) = 4.8 Hz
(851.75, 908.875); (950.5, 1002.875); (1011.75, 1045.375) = -3.5 Hz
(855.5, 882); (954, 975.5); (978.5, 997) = 0.9 Hz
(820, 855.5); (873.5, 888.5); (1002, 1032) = 2.1 Hz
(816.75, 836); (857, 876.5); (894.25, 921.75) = -1.4 Hz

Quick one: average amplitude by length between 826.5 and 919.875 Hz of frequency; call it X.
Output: 5.76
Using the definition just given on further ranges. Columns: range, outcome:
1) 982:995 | 8.33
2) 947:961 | 7.26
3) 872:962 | 5.66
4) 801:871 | 5.81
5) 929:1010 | 7.32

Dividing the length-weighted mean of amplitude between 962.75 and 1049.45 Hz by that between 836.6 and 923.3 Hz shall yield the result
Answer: 1.4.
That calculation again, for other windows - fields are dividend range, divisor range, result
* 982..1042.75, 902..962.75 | 1.44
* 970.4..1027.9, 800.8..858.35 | 1.40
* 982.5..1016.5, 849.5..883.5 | 1.39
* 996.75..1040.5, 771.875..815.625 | 1.55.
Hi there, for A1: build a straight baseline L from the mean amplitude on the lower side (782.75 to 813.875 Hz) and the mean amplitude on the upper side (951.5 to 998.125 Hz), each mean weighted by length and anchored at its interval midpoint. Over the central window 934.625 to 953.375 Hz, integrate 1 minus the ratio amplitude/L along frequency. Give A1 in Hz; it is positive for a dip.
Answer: 1.7 Hz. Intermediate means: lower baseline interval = 5.24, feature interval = 6.68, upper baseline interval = 7.79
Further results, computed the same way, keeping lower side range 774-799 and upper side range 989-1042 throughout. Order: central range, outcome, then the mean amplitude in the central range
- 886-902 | 2.5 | 5.58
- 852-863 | 0.2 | 6.03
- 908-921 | 3.3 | 5.13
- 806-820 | 0.2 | 5.47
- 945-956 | 0.2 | 7.21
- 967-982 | 0.2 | 7.61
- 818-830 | 0.2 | 5.57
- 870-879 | 0.8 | 5.82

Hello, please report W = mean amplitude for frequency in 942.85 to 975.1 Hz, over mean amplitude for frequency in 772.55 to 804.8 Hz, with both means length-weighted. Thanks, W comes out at 1.4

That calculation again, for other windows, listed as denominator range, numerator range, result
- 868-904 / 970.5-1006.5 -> 1.43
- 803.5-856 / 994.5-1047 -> 1.41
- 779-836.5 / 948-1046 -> 1.47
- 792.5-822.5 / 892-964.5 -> 1.07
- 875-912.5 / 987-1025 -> 1.47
